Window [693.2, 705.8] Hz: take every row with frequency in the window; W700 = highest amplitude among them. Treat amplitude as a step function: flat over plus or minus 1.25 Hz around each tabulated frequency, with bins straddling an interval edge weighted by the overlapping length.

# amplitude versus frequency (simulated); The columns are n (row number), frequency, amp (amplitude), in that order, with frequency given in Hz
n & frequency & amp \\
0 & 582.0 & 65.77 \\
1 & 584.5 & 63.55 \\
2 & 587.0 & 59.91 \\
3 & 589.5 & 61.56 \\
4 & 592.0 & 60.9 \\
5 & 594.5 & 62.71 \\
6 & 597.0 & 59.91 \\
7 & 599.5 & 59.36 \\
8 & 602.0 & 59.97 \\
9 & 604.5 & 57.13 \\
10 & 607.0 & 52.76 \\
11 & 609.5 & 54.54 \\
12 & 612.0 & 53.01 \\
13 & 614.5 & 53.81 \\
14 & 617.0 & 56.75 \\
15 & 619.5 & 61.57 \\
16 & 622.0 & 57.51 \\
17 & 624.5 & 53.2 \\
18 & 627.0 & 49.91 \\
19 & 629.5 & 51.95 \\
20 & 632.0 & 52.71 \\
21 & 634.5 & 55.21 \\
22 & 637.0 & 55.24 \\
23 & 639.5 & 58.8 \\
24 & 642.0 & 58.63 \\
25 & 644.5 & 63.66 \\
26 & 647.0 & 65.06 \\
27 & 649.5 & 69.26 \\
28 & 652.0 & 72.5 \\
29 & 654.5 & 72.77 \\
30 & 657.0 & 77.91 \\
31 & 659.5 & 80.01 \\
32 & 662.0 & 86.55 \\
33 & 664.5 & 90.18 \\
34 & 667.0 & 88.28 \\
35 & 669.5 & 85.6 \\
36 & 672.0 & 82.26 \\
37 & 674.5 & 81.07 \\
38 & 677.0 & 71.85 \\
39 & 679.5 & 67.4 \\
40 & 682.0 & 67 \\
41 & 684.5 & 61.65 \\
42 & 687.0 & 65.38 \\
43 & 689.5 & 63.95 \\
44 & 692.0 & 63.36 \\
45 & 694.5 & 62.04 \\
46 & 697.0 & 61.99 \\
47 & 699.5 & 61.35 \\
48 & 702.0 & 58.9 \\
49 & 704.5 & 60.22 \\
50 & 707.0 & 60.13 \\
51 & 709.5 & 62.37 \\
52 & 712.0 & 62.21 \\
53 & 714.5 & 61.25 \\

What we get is 62.04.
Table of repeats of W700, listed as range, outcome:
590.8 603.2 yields 62.71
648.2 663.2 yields 86.55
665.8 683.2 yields 88.28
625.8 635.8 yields 55.21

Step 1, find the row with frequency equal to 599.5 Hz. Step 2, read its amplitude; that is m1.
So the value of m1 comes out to 59.36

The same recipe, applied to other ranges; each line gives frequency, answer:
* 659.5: 80.01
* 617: 56.75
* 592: 60.9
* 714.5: 61.25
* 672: 82.26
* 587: 59.91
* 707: 60.13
